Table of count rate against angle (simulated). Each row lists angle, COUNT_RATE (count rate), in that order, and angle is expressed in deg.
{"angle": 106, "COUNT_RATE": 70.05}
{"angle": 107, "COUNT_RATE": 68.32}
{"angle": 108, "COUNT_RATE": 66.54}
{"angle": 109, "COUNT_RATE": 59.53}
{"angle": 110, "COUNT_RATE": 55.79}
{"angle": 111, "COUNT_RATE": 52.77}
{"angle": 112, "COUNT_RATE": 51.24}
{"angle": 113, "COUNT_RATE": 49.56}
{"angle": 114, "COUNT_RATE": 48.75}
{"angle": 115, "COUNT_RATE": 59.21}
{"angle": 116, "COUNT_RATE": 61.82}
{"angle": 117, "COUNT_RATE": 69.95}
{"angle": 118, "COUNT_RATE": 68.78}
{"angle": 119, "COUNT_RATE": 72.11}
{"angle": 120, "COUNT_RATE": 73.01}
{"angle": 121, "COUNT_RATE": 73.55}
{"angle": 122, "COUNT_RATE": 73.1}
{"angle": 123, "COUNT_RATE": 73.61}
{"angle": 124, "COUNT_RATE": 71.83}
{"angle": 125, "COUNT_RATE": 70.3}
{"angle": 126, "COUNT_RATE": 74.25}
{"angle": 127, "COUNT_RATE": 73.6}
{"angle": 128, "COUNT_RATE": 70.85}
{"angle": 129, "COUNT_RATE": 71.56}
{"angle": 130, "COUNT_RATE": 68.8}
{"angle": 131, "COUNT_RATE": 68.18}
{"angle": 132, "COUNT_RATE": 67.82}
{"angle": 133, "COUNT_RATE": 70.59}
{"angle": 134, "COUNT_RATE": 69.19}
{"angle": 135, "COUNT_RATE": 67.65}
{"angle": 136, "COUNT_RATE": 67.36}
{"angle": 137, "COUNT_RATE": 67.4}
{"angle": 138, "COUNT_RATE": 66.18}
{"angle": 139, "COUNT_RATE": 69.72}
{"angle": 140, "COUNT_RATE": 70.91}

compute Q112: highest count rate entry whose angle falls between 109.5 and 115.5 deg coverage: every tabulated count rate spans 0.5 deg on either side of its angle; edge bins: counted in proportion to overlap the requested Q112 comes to 59.21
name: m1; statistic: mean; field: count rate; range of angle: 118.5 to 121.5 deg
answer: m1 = 72.9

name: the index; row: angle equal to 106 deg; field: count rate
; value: 70.05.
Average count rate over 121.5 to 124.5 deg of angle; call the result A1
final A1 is 72.8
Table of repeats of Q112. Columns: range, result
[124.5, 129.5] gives 74.25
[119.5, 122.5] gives 73.55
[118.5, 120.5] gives 73.01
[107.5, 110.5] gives 66.54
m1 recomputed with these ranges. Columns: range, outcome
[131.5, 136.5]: 68.5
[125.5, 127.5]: 73.9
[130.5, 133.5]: 68.9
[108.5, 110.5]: 57.7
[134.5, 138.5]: 67.1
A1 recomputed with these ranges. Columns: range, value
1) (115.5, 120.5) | 69.1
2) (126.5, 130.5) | 71.2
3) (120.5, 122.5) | 73.3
